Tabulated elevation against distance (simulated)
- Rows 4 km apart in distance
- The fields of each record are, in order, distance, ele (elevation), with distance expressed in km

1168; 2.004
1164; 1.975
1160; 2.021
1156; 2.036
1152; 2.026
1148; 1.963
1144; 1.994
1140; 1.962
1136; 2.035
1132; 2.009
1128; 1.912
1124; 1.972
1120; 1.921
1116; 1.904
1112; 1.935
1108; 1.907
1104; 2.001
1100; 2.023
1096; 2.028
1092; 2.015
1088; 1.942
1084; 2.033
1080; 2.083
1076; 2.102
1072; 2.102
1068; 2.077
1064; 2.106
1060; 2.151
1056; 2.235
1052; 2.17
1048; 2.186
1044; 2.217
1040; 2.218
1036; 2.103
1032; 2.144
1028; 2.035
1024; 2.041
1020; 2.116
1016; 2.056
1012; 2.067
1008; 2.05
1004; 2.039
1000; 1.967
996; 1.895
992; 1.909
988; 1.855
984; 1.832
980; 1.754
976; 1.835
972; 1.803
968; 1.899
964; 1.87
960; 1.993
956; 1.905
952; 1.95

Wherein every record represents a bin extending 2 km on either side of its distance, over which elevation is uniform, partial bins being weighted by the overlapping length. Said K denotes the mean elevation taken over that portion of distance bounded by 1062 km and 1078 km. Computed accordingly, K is 2.1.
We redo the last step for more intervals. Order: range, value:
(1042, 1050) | 2.2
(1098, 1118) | 1.95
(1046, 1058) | 2.2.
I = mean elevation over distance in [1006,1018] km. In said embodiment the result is 2.06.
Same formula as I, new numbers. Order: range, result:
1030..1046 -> 2.17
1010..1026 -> 2.07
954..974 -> 1.89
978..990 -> 1.81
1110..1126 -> 1.93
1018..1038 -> 2.09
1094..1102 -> 2.03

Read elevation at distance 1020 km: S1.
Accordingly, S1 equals 2.116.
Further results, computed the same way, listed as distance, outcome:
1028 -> 2.035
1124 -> 1.972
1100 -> 2.023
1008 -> 2.05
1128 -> 1.912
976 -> 1.835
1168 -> 2.004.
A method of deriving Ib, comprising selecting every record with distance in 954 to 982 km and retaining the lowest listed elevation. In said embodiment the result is 1.754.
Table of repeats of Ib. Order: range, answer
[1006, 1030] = 2.035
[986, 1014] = 1.855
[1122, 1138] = 1.912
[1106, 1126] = 1.904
